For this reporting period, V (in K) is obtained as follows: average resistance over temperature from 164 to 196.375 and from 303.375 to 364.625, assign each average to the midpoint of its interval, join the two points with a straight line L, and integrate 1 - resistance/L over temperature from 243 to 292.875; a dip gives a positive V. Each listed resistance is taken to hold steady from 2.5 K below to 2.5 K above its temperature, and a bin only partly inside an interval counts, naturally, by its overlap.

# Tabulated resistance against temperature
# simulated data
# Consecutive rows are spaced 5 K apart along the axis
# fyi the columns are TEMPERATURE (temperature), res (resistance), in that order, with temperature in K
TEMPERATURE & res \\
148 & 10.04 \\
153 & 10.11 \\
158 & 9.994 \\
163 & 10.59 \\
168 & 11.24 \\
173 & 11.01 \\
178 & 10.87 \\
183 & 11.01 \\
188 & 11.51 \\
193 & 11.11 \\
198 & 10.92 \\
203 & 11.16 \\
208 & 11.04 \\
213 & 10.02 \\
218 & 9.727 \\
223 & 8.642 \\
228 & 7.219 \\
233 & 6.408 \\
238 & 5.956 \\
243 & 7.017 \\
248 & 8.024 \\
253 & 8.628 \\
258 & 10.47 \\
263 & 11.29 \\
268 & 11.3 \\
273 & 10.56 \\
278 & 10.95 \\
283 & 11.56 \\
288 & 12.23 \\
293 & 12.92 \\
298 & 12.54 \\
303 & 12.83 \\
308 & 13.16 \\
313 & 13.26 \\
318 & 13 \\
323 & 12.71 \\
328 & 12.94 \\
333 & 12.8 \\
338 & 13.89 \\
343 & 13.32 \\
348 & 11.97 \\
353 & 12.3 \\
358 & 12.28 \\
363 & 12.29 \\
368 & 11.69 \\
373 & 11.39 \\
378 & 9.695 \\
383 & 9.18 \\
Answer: 6.65 K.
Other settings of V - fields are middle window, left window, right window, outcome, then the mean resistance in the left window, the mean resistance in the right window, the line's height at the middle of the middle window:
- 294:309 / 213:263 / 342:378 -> -3.9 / 8.27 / 12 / 10.2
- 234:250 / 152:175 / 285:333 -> 6.6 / 10.6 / 12.8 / 11.8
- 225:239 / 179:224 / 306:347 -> 5.7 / 10.6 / 13.1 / 11.2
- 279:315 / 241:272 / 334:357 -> -5.0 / 9.55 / 12.8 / 11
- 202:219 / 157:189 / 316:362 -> 1.2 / 10.9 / 12.8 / 11.3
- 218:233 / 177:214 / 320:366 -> 4.4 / 11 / 12.7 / 11.3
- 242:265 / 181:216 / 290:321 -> 5.4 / 10.9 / 12.9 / 12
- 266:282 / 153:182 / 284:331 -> 1.7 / 10.7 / 12.8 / 12.3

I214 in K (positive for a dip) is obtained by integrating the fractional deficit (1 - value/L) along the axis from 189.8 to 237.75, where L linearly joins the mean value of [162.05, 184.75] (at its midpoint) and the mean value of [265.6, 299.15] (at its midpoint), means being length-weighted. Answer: 7.6 K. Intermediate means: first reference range 11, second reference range 11.7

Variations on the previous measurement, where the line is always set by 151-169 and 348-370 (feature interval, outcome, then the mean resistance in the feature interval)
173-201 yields -1.1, 11.1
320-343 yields -2.3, 13.1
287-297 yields -0.9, 12.6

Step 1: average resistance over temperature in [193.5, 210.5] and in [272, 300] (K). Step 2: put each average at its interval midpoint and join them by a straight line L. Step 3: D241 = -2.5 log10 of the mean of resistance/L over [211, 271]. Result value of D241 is 0.293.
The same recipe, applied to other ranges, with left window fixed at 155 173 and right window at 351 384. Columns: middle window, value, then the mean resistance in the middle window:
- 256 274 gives 0.00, 10.9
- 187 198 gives -0.04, 11.2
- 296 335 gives -0.16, 12.9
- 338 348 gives -0.17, 13.1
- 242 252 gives 0.37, 7.76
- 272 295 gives -0.06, 11.7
